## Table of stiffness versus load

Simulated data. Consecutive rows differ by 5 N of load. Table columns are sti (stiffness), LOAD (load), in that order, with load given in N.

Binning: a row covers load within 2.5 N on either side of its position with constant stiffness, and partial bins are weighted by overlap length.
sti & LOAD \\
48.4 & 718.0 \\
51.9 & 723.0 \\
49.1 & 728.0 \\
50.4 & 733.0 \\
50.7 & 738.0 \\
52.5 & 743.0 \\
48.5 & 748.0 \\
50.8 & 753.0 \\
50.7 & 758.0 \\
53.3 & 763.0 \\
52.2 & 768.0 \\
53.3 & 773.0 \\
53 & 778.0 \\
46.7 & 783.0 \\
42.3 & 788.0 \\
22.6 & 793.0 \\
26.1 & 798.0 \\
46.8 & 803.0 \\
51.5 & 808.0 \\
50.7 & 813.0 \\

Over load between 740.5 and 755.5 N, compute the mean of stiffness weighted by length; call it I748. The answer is 50.6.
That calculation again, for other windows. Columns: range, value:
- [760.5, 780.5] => 53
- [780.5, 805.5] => 36.9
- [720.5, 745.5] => 50.9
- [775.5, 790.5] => 47.3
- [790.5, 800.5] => 24.4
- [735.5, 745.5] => 51.6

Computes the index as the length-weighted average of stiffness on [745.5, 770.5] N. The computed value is 51.1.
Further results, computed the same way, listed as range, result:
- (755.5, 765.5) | 52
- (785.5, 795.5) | 32.5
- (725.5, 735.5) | 49.8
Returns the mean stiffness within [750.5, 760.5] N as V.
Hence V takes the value 50.8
